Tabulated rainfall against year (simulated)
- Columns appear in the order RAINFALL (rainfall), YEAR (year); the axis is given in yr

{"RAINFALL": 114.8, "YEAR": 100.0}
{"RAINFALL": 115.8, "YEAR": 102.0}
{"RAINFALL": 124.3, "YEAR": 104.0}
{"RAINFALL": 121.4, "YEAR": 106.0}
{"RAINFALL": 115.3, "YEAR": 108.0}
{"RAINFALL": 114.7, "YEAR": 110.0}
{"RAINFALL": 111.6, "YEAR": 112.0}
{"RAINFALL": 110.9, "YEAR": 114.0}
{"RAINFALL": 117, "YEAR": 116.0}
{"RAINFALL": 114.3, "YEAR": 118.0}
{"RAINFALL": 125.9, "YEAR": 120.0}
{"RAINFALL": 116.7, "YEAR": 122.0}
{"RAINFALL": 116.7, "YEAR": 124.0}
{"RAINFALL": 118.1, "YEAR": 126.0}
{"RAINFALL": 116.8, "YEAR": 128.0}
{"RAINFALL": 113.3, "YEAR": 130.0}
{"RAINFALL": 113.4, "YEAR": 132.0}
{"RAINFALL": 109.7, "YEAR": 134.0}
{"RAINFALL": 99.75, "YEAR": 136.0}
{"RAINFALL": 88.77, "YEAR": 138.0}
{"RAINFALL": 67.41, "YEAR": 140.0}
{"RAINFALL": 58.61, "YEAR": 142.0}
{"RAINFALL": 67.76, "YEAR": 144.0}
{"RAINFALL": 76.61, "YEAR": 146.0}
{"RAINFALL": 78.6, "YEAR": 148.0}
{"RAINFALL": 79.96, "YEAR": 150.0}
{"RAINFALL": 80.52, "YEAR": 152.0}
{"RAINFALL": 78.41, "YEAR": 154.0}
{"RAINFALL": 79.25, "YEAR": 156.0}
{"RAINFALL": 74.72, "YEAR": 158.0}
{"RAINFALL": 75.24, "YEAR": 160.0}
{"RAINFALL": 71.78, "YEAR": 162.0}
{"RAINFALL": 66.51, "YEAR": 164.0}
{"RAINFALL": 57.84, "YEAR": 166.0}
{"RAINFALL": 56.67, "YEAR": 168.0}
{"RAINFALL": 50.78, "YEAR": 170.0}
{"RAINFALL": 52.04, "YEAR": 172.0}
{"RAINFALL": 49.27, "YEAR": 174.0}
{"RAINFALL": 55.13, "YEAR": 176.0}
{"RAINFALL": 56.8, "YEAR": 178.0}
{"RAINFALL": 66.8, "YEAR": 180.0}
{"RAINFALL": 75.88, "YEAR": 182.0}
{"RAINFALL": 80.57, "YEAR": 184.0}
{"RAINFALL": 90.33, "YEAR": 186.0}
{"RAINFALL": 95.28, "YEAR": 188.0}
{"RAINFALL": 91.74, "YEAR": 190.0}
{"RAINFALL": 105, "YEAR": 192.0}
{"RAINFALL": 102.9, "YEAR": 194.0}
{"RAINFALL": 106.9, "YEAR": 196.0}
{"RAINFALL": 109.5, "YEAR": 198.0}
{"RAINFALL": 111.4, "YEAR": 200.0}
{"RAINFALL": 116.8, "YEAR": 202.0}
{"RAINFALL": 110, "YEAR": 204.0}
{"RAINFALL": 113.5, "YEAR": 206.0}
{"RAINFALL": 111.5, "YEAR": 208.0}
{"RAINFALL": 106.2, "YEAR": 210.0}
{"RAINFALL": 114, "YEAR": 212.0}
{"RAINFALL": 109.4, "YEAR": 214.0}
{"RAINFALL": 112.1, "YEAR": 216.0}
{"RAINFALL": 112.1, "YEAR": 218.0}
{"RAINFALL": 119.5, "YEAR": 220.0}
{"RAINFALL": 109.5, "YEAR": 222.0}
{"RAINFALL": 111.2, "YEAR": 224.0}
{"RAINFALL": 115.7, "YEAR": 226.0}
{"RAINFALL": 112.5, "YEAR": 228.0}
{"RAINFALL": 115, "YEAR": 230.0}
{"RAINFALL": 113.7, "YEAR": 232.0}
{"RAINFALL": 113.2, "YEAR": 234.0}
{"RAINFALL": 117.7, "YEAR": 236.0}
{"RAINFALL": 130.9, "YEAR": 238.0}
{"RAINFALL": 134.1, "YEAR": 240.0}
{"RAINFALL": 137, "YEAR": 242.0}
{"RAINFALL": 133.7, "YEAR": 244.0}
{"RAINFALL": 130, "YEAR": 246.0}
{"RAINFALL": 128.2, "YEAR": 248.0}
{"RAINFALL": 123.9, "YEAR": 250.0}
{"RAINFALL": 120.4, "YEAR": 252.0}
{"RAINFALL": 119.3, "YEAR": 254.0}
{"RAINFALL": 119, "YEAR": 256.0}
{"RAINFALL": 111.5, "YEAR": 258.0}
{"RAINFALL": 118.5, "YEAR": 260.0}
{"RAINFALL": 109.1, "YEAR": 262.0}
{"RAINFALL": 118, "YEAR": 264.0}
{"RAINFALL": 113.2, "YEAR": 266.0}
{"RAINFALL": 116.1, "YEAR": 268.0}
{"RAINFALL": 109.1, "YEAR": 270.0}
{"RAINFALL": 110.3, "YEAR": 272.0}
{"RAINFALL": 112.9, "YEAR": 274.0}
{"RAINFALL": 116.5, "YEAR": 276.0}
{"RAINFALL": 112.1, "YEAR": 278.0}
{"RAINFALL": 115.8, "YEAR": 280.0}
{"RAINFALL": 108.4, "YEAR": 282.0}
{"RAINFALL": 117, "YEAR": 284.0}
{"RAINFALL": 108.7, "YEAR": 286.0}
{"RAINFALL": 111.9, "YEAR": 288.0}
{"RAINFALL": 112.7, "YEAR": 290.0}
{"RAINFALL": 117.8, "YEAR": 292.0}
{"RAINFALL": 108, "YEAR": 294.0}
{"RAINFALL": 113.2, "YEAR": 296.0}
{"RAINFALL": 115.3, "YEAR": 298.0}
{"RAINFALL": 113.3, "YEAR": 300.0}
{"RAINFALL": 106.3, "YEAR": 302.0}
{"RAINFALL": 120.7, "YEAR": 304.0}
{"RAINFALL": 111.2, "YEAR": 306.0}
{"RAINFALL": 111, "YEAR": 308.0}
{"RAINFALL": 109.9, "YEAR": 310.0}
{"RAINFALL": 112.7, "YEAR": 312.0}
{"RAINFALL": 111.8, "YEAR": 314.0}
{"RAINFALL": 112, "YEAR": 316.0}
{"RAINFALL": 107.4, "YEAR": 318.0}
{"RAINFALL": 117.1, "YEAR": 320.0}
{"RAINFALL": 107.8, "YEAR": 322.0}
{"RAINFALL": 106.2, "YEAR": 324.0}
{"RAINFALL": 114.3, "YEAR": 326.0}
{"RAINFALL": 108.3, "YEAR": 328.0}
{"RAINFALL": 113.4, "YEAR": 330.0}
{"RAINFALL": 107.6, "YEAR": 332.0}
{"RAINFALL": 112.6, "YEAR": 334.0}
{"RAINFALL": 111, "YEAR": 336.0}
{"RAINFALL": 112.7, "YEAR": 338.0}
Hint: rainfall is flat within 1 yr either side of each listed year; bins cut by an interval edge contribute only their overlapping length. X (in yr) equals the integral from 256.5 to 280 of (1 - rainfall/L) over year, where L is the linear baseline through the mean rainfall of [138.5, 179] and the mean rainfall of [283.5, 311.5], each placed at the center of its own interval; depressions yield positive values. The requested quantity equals -2.4 yr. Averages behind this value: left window 67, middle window 114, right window 113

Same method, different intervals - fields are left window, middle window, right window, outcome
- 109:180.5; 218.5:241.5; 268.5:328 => -4.0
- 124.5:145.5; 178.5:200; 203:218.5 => 2.9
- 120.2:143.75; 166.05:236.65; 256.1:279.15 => 7.7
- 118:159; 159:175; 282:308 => 6.1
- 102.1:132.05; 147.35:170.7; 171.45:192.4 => 4.8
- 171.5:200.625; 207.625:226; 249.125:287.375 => -3.2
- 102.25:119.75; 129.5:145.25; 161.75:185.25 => 0.9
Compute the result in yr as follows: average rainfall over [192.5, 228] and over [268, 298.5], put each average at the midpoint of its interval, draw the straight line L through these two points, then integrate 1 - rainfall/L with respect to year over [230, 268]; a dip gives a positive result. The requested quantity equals -3.2 yr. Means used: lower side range 111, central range 121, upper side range 113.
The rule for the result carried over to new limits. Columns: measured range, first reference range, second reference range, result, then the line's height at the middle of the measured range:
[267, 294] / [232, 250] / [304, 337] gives 1.4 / 119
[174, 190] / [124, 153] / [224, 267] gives 4.6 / 103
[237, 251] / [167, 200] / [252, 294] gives -3.9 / 103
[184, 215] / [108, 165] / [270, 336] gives -1.3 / 101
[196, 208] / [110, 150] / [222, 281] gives 0.0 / 111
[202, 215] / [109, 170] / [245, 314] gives -1.1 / 103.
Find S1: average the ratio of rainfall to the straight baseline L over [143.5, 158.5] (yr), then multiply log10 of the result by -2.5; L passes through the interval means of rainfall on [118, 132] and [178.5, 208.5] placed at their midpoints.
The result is 0.38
